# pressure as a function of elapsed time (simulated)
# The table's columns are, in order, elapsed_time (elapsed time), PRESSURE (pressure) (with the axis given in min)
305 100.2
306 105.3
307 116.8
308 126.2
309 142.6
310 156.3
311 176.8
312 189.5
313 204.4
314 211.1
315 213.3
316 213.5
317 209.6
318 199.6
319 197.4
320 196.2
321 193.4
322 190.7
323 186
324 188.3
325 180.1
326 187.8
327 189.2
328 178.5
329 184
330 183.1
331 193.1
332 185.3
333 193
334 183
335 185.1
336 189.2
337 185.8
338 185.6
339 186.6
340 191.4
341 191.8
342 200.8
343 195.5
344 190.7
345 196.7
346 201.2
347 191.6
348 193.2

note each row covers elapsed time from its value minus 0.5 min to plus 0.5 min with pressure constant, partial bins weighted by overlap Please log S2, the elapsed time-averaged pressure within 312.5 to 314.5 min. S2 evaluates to 208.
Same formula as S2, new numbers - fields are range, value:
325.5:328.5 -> 185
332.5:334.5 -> 188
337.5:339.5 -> 186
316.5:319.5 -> 202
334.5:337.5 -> 187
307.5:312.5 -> 158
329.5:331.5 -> 188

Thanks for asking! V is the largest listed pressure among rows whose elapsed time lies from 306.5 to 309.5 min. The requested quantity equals 142.6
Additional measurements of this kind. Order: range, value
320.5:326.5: 193.4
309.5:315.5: 213.3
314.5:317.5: 213.5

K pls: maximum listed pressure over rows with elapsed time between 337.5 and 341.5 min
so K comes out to 191.8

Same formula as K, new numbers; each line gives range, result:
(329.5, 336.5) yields 193.1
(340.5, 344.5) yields 200.8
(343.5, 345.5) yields 196.7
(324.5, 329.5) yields 189.2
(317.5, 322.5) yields 199.6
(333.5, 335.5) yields 185.1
